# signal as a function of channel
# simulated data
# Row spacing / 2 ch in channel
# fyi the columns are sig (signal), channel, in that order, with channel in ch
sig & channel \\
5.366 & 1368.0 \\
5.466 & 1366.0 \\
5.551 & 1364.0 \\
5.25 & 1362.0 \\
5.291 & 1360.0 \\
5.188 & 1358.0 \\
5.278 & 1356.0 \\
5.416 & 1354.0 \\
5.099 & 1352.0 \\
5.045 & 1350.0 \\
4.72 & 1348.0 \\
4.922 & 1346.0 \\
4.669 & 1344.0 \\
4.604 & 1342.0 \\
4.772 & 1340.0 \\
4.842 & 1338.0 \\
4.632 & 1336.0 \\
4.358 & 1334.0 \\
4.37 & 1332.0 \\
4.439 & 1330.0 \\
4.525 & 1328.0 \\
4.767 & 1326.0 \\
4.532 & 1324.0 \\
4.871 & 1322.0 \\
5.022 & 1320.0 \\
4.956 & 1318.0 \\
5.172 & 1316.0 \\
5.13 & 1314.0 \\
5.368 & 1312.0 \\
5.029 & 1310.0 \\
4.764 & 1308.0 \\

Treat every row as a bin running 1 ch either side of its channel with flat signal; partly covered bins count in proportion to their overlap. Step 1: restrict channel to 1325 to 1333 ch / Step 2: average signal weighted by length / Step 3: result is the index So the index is 4.53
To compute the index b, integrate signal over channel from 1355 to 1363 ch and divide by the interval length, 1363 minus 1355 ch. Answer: 5.25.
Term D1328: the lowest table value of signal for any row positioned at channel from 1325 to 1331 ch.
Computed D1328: 4.439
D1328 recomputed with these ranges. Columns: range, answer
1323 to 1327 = 4.532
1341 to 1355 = 4.604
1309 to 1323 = 4.871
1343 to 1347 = 4.669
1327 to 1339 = 4.358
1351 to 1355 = 5.099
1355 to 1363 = 5.188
